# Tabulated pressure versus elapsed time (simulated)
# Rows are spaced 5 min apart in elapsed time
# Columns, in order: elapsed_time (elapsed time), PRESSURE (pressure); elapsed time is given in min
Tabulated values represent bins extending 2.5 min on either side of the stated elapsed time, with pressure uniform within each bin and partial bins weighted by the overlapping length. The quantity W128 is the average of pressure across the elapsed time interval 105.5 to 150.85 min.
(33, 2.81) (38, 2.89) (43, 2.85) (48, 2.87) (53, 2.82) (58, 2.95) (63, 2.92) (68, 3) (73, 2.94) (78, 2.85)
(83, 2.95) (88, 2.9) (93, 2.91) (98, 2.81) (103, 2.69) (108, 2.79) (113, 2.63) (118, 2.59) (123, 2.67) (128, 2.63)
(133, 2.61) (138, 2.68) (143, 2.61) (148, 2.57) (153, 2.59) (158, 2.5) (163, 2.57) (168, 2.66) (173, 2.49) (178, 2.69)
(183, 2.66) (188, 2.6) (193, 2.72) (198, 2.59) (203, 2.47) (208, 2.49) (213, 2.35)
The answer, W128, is 2.64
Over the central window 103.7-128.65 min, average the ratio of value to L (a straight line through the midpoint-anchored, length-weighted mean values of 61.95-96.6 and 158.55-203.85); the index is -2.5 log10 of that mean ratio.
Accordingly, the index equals 0.06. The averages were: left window 2.92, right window 2.61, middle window 2.67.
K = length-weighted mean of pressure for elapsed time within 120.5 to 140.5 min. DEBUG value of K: 2.65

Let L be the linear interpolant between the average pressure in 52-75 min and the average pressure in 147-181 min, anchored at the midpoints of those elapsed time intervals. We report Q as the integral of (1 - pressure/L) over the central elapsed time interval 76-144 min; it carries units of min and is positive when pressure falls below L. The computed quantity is 0.80 min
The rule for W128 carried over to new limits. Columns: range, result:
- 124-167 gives 2.6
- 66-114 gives 2.85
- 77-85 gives 2.91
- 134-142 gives 2.65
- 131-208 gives 2.6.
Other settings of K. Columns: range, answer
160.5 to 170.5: 2.61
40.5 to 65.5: 2.88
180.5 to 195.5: 2.66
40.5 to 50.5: 2.86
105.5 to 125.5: 2.67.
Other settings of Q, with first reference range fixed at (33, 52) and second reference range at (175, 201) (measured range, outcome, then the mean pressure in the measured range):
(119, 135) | 0.6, 2.63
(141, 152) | 0.5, 2.59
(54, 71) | -0.7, 2.94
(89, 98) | -0.3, 2.88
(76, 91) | -0.6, 2.9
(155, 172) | 0.7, 2.57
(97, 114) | 0.2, 2.73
